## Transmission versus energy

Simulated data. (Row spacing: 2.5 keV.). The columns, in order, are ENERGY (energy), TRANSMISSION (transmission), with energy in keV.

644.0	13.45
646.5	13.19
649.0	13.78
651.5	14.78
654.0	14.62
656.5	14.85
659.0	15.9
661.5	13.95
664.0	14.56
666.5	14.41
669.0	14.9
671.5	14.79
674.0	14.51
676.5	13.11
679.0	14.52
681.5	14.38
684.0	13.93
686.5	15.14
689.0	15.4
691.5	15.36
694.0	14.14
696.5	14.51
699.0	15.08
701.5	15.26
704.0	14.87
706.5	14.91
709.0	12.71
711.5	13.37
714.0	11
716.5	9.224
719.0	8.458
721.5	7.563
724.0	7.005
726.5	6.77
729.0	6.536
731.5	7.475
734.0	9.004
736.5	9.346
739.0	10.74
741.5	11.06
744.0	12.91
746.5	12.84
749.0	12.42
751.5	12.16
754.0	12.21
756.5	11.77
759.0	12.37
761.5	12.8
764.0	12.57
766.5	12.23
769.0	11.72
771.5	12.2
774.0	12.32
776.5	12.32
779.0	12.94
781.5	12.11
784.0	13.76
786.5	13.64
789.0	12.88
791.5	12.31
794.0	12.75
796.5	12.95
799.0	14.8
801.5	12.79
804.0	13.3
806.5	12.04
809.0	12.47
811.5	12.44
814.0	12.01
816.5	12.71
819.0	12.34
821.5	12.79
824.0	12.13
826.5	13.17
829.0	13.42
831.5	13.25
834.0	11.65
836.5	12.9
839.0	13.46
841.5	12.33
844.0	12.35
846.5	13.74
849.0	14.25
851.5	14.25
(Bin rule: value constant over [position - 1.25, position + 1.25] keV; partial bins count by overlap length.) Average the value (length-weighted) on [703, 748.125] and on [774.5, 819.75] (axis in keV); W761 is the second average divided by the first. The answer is 1.2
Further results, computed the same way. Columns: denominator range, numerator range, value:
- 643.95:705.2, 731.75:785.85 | 0.82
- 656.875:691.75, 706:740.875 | 0.65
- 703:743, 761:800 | 1.28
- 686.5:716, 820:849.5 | 0.91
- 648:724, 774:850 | 0.94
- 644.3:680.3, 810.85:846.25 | 0.88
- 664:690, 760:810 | 0.88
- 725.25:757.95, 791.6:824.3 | 1.22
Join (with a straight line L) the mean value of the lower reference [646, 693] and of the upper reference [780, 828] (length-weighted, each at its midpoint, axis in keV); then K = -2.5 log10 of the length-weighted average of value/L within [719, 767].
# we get 0.28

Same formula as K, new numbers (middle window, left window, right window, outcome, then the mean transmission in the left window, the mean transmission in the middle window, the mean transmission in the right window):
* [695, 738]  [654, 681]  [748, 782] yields 0.242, 14.5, 10.8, 12.3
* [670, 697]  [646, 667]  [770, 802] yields -0.028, 14.5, 14.5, 12.9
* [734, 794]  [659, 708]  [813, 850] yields 0.122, 14.6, 12.2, 12.8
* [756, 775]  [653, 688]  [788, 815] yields 0.086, 14.5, 12.3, 12.8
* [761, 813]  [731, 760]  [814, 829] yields -0.062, 11.3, 12.7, 12.6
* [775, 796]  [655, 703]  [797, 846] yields 0.035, 14.7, 12.8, 12.8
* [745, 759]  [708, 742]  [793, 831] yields -0.188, 9.24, 12.3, 12.8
